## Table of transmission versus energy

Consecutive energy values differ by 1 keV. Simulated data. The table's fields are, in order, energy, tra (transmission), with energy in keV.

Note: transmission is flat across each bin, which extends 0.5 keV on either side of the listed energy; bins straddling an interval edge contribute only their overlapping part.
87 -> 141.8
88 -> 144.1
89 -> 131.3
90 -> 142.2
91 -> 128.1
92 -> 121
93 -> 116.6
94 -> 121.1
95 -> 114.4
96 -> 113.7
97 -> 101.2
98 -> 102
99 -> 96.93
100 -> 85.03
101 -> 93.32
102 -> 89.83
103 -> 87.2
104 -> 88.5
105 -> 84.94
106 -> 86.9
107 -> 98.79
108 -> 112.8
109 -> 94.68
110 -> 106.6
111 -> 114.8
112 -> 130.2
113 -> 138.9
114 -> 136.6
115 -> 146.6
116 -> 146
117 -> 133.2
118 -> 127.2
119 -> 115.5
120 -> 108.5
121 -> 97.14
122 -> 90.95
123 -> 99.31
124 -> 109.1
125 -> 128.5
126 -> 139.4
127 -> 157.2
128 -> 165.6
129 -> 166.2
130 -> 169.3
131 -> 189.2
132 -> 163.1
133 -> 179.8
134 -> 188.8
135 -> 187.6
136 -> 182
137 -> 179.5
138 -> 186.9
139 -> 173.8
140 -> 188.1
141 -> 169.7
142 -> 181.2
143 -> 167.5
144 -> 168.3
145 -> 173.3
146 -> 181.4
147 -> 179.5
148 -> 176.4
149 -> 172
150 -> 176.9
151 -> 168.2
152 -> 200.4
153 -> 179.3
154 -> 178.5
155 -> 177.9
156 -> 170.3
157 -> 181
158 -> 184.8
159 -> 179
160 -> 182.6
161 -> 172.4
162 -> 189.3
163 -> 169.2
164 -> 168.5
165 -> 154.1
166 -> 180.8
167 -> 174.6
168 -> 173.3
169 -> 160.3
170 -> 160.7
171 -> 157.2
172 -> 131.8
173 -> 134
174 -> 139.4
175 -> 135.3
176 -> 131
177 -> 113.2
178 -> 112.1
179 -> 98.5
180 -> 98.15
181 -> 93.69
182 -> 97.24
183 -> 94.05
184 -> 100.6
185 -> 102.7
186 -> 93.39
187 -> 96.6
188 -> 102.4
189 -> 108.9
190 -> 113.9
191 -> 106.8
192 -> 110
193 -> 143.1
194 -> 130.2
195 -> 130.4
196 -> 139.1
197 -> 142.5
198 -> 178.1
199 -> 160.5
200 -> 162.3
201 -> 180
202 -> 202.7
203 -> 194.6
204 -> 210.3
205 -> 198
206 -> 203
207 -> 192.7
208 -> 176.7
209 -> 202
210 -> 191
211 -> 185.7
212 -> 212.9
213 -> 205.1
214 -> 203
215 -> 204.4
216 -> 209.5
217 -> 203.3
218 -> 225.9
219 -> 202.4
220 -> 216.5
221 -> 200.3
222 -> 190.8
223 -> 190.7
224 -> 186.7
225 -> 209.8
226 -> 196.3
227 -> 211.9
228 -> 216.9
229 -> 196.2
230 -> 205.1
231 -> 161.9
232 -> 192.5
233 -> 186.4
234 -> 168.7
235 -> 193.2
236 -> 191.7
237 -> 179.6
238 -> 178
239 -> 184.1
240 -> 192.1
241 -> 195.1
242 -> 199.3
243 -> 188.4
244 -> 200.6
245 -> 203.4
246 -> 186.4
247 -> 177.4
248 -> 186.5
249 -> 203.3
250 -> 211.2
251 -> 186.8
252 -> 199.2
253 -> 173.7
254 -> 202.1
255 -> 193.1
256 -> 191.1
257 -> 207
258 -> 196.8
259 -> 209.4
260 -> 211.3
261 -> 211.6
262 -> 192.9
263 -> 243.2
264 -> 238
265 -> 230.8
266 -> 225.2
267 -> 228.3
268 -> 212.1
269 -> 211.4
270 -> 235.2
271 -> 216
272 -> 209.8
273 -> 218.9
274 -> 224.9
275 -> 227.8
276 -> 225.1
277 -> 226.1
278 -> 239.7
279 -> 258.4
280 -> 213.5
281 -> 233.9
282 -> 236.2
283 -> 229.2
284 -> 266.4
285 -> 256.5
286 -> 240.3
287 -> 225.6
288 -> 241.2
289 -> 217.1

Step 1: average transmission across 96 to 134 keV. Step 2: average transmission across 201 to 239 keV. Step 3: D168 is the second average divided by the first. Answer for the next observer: 1.61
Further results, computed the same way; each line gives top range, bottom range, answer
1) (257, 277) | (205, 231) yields 1.09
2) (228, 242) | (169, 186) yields 1.58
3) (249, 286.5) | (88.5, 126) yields 1.96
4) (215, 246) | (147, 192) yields 1.35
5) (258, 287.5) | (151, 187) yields 1.54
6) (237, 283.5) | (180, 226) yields 1.28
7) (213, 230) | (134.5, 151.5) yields 1.15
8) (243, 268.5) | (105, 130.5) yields 1.65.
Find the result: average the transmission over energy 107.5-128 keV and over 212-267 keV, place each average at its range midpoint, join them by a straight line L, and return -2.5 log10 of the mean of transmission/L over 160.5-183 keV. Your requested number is 0.10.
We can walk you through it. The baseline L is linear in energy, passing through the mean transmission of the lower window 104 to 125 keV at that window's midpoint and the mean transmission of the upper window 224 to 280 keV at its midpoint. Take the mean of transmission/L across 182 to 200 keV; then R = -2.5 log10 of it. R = 0.33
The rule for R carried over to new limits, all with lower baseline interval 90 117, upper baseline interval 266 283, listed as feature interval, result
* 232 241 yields 0.086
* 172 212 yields 0.208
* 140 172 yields -0.191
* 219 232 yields -0.030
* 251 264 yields 0.059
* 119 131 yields -0.052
